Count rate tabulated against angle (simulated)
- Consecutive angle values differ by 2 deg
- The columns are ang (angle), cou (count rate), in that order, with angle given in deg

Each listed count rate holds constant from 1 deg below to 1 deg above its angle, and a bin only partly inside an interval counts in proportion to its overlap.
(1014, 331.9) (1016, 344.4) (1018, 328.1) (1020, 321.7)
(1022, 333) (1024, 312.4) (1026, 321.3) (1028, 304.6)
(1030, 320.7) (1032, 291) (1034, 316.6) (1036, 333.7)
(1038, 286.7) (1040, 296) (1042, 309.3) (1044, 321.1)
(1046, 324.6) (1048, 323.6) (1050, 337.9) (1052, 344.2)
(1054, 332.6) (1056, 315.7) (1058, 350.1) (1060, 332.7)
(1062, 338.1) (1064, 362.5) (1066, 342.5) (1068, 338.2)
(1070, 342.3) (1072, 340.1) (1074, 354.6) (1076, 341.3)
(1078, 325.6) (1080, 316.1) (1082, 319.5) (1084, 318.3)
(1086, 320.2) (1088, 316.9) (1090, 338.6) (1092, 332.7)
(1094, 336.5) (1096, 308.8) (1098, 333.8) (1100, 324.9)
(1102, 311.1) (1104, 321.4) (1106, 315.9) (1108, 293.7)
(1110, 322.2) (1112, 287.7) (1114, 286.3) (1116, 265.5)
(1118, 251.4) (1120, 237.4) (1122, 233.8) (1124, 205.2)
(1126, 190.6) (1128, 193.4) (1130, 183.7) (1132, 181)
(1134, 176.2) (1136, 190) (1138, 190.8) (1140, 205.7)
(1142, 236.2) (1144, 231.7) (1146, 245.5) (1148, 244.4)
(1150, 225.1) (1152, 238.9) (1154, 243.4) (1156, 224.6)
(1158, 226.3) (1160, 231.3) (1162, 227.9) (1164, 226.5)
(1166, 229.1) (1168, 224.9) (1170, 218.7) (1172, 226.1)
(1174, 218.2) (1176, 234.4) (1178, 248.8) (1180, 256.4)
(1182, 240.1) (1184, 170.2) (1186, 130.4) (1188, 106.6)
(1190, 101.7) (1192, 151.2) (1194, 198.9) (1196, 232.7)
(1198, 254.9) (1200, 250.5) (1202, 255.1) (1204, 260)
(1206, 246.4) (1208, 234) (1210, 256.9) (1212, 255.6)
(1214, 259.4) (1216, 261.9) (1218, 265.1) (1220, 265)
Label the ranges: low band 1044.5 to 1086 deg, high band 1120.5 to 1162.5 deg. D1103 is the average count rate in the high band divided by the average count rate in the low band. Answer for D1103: 0.6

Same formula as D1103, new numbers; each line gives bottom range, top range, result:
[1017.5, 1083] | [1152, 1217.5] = 0.68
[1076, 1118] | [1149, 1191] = 0.67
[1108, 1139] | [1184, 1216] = 0.93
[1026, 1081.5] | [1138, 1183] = 0.71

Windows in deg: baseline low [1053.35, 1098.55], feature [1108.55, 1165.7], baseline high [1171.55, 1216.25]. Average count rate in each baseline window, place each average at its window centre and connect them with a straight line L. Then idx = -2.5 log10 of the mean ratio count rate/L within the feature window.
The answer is 0.19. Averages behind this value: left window 333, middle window 229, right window 219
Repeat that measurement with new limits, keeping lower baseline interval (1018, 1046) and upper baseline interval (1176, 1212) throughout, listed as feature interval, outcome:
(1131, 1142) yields 0.28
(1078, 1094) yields -0.16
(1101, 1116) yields -0.14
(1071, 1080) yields -0.18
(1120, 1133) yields 0.26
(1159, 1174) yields 0.02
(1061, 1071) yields -0.18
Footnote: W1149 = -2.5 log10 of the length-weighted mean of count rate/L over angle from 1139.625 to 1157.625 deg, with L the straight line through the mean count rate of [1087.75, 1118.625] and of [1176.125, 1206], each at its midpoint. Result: 0.10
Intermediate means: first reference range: 310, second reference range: 206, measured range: 234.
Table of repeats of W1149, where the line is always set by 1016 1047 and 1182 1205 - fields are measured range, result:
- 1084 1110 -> -0.20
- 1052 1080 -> -0.17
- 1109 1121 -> -0.09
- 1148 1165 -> -0.05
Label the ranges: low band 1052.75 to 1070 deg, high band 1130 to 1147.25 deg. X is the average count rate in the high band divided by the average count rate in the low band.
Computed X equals 0.61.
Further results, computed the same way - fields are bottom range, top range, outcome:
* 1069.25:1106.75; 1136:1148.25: 0.68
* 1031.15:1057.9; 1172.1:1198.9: 0.62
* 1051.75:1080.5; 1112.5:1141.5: 0.64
